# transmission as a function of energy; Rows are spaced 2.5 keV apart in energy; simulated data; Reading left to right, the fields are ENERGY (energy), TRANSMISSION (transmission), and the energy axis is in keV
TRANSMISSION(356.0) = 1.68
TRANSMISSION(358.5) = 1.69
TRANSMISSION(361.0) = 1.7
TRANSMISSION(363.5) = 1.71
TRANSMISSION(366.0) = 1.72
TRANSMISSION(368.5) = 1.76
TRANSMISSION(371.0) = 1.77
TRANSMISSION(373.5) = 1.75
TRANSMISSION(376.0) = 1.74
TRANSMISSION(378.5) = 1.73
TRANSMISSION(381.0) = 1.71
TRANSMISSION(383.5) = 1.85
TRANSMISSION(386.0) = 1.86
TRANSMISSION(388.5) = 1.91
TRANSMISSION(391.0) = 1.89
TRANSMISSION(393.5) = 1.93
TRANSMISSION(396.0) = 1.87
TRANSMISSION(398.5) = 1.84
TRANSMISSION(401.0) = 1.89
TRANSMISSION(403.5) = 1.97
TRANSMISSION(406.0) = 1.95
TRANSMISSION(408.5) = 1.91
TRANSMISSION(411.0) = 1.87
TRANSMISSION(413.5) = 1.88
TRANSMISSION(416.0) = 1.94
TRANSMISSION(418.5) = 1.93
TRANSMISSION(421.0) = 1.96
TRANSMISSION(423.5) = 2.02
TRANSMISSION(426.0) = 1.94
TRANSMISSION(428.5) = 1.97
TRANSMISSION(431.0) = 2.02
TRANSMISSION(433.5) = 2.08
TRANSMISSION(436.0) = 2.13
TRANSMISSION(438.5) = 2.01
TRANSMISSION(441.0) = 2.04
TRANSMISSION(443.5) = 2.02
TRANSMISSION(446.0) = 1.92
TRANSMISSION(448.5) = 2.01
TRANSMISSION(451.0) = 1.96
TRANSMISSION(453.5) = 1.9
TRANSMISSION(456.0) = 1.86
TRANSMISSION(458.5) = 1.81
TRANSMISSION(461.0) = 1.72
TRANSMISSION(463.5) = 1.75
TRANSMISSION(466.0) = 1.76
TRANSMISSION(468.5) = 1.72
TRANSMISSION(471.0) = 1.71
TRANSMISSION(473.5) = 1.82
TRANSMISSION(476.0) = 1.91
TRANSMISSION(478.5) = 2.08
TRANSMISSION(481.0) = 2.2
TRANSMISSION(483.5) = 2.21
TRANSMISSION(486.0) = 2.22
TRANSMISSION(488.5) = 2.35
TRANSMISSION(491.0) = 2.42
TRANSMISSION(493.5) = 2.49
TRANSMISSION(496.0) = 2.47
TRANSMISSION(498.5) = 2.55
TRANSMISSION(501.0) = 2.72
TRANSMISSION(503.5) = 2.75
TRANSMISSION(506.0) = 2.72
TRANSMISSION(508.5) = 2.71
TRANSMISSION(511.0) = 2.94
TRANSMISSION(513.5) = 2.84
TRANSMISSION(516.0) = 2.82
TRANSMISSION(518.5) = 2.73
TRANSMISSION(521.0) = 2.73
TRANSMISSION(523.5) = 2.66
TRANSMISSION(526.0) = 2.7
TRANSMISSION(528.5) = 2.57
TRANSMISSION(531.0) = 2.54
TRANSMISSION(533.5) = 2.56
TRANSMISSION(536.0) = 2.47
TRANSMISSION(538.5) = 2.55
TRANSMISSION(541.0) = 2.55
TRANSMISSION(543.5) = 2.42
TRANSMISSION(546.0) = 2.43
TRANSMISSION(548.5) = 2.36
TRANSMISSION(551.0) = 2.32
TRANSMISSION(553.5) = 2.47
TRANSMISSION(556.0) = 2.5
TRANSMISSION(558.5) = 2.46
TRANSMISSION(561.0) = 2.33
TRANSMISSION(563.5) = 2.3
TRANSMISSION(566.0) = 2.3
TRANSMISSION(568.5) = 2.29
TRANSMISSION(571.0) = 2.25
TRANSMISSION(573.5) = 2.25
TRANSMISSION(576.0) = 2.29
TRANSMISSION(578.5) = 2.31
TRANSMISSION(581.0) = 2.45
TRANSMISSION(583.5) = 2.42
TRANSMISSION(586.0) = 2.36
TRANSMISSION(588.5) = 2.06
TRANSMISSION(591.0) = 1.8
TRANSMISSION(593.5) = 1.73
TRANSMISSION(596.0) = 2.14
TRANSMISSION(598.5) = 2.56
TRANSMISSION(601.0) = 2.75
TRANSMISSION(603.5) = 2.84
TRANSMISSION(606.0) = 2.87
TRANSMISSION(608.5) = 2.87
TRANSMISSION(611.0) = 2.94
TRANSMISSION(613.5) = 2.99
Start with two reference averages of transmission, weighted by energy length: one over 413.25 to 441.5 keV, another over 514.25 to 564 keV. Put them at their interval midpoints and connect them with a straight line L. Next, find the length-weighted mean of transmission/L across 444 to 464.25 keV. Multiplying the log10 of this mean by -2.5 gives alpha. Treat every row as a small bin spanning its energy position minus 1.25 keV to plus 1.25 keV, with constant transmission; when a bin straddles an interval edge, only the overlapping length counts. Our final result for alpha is 0.135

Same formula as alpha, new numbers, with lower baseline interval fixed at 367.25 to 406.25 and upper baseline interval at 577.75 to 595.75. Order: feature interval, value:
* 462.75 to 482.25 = 0.058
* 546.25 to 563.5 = -0.143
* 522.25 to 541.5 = -0.238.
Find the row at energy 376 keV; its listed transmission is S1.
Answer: 1.74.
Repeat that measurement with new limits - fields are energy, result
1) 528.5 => 2.57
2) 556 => 2.5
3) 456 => 1.86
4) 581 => 2.45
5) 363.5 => 1.71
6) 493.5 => 2.49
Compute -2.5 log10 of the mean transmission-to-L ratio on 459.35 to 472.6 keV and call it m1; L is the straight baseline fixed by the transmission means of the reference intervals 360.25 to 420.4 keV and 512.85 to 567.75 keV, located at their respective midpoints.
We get 0.25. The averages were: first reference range 1.84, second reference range 2.52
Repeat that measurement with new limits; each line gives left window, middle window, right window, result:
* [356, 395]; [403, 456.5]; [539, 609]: -0.02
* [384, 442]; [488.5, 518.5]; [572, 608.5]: -0.23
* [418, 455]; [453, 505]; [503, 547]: 0.10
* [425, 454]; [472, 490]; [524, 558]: 0.05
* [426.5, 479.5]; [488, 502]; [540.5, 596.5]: -0.22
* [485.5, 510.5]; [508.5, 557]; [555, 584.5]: -0.06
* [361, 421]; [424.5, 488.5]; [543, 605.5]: 0.03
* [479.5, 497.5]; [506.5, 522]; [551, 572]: -0.19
